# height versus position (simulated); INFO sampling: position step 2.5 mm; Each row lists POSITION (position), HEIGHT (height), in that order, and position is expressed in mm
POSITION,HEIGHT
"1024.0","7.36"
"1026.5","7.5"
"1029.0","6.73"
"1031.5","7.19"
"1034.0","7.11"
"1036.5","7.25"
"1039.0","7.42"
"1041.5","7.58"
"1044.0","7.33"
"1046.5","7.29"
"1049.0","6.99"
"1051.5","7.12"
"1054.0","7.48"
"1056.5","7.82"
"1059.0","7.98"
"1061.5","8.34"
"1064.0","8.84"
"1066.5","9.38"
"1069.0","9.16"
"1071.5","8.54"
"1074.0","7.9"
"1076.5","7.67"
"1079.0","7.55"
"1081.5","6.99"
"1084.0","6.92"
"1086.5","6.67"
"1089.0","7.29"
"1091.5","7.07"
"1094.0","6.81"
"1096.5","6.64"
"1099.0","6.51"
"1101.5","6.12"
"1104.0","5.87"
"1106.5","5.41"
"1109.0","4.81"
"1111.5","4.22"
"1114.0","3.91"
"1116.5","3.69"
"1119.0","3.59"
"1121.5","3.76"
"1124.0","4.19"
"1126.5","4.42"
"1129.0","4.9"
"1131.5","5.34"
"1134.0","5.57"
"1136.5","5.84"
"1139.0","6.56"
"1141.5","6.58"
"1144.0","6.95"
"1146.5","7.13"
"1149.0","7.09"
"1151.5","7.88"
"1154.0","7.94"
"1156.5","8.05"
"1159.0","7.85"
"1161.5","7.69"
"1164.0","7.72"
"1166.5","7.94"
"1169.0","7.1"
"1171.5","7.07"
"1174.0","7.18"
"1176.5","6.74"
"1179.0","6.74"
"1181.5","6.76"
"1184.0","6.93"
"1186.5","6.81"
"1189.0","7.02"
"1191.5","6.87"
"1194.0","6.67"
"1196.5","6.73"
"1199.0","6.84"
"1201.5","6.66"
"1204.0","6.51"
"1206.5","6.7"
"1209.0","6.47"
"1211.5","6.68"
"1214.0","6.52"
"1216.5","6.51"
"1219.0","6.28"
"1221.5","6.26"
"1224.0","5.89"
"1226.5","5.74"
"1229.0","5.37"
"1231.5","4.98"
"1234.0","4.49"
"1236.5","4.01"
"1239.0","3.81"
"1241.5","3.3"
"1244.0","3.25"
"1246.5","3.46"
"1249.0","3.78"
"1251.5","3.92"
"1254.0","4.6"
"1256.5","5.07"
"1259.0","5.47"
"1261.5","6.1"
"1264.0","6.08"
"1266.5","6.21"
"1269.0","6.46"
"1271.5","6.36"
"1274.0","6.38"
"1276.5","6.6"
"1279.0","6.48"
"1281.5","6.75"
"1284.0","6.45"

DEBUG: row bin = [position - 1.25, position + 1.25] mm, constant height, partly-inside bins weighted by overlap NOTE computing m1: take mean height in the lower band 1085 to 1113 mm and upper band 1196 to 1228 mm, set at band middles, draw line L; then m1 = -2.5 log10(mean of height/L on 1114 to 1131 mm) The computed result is 0.44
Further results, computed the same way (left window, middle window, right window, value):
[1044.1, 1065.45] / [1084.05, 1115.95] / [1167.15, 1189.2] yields 0.25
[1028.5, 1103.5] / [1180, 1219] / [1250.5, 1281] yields -0.05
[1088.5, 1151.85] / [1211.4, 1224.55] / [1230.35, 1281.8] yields -0.21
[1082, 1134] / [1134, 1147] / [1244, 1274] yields -0.20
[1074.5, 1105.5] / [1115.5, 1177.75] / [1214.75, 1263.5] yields -0.05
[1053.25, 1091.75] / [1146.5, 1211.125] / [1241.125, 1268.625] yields -0.17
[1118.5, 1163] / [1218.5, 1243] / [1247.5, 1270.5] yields 0.12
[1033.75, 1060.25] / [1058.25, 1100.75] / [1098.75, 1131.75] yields -0.24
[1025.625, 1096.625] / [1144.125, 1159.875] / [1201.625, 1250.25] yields -0.20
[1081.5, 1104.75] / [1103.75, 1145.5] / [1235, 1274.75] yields 0.25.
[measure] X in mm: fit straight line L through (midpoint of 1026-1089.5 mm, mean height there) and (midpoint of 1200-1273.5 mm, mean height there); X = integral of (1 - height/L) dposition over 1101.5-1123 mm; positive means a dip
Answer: 7.6 mm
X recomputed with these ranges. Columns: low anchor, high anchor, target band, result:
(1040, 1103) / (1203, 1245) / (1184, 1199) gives -2.4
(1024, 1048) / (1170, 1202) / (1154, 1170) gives -1.9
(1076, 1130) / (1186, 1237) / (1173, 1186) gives -1.7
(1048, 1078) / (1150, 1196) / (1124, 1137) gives 4.3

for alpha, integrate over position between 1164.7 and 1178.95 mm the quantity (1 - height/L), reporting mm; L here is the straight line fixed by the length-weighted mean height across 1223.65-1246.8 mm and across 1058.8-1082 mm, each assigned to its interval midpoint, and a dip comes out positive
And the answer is -3.1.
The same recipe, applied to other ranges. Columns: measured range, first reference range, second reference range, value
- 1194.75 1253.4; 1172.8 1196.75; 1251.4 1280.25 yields 9.32 mm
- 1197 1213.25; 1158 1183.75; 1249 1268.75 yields -0.36 mm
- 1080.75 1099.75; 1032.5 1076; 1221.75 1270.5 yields 1.10 mm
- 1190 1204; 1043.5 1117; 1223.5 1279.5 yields -2.57 mm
